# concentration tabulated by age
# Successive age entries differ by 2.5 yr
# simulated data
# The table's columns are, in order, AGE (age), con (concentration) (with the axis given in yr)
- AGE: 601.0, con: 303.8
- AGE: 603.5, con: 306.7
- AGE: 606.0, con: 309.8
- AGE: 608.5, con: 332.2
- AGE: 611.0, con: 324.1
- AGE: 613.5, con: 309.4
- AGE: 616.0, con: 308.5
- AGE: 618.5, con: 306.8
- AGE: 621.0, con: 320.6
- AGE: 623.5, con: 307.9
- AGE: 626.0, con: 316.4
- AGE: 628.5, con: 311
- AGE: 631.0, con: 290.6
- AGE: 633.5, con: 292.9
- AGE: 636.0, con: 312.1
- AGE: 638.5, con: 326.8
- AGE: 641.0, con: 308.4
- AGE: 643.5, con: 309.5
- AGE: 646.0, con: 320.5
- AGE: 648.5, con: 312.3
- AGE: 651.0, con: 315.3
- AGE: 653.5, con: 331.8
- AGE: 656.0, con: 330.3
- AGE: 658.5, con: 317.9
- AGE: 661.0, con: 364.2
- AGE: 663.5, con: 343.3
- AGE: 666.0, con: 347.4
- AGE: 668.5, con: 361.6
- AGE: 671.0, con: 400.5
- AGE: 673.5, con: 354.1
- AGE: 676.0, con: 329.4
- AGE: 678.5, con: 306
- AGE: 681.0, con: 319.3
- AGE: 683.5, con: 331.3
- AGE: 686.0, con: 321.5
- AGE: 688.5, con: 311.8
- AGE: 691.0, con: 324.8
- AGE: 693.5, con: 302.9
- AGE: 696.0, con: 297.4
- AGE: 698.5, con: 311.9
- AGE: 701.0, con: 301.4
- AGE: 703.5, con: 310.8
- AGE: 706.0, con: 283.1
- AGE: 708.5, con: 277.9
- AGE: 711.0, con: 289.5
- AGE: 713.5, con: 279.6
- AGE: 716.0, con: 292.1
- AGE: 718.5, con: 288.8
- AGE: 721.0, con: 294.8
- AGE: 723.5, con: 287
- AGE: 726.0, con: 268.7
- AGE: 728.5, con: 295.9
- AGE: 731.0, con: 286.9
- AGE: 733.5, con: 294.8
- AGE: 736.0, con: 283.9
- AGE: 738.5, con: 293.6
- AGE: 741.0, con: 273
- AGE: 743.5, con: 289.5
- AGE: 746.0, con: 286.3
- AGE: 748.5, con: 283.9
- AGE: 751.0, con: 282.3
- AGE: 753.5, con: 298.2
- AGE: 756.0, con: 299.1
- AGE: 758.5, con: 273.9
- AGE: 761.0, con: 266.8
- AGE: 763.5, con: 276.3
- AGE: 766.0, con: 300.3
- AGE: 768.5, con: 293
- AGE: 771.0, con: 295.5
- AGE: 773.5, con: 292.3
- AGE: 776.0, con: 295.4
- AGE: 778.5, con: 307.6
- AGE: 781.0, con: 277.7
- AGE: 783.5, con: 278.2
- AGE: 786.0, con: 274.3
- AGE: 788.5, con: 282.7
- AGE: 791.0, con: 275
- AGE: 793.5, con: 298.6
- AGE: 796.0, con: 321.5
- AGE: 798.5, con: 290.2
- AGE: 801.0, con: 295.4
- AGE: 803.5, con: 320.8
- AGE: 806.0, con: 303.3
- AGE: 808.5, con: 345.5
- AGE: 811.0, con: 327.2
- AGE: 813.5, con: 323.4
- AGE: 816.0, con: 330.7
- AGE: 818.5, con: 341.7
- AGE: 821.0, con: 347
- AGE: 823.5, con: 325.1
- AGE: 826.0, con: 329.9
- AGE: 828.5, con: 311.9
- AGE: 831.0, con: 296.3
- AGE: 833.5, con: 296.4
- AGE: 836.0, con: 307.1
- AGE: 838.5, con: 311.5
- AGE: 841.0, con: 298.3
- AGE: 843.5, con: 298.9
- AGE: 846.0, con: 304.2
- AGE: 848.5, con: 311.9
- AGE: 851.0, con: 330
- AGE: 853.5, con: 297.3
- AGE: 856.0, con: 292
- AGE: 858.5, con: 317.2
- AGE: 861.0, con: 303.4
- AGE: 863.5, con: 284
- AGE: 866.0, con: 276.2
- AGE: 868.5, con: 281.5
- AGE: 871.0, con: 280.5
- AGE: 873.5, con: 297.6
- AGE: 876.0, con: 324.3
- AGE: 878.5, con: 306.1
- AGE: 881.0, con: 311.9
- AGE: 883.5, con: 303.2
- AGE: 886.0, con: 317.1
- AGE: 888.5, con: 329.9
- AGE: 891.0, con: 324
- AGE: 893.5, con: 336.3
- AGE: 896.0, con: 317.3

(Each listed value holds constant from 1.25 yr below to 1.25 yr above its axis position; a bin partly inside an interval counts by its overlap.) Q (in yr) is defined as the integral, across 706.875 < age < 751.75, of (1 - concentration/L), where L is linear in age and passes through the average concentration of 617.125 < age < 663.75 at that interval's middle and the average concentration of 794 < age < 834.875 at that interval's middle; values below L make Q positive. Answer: 4.51 yr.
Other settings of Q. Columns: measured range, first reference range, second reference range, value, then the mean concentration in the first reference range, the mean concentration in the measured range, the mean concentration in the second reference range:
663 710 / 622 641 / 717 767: -3.9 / 308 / 322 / 286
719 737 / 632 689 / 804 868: 2.0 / 329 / 288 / 312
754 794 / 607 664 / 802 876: 3.3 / 318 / 287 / 310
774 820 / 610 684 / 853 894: 0.9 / 324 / 305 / 304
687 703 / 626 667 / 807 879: 0.5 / 321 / 309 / 310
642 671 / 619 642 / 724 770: -2.9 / 310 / 335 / 286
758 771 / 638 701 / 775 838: 1.3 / 327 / 284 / 308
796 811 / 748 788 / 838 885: -1.1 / 287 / 313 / 302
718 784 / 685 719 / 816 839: 4.2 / 300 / 288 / 319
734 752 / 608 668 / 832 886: 1.5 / 320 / 285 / 302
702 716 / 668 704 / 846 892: 1.5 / 325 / 289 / 305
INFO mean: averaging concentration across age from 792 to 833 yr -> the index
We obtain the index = 319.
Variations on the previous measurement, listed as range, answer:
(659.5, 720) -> 319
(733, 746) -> 286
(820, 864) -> 309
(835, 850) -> 306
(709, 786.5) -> 287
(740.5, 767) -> 285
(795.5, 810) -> 313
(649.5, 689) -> 337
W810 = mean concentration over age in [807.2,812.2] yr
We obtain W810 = 336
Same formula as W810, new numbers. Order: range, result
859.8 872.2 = 285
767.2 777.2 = 294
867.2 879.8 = 298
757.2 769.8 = 282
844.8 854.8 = 311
